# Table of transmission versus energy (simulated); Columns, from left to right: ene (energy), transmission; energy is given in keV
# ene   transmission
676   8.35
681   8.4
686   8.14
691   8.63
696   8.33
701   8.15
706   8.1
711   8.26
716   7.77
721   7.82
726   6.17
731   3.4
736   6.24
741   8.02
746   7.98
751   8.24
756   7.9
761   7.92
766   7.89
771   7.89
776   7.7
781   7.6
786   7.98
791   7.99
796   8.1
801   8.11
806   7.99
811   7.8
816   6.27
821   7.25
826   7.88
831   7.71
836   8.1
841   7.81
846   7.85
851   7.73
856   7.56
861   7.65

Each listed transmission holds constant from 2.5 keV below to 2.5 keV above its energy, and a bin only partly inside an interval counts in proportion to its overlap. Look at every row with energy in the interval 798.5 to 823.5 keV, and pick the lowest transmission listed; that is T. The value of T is 6.27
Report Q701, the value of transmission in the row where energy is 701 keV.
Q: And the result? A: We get 8.15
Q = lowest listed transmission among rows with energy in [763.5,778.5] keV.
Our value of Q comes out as 7.7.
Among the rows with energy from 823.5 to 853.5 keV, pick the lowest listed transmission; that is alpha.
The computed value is 7.71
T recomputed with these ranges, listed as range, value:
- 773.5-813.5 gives 7.6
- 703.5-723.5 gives 7.77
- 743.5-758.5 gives 7.9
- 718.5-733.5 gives 3.4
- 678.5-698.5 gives 8.14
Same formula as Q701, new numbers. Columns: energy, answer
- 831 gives 7.71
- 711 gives 8.26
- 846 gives 7.85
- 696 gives 8.33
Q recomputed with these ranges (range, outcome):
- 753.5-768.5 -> 7.89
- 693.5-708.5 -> 8.1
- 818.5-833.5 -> 7.25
